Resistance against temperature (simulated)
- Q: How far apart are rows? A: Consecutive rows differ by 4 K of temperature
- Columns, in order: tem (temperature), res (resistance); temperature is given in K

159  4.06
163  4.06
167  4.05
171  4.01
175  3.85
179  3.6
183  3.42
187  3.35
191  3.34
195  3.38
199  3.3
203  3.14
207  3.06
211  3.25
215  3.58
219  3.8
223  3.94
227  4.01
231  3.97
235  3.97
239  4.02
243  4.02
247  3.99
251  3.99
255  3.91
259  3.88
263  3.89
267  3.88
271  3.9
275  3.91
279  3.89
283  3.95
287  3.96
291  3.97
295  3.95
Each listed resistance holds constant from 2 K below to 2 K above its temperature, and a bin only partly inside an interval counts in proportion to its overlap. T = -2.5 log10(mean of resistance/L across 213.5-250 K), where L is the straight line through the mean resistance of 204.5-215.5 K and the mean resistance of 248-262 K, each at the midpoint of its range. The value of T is -0.10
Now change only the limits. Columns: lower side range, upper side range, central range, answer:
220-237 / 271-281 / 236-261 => -0.01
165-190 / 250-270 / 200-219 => 0.14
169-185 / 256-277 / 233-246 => -0.04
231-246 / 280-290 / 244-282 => 0.01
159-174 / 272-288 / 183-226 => 0.17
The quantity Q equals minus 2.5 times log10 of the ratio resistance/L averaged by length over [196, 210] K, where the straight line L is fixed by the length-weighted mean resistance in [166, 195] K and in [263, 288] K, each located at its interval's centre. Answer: 0.160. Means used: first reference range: 3.63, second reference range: 3.91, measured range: 3.19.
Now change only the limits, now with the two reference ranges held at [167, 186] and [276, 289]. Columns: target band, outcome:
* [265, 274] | 0.00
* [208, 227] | 0.05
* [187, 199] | 0.13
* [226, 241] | -0.04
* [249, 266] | -0.01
